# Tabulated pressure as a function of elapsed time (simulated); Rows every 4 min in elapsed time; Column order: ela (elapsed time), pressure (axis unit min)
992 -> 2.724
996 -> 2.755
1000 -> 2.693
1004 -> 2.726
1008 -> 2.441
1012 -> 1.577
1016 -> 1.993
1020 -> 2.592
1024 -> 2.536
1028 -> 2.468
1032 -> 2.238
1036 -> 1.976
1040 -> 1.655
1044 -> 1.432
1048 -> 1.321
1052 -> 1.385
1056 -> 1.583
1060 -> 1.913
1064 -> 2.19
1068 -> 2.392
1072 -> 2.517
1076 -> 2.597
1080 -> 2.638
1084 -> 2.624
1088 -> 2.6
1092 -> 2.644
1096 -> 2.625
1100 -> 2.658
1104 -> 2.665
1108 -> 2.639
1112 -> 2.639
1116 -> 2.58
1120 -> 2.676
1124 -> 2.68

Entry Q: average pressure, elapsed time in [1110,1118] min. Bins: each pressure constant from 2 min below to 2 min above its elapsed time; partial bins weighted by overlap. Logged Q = 2.61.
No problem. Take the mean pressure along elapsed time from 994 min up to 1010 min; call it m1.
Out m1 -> 2.65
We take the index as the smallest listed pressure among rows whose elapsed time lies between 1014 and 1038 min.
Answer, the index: 1.976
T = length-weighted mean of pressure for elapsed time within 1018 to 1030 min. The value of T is 2.53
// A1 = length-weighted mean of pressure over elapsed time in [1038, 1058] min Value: 1.48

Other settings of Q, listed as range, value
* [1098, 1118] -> 2.64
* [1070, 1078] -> 2.56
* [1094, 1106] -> 2.65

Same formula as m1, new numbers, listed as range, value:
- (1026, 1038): 2.23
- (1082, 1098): 2.62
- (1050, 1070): 1.89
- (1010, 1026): 2.17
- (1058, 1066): 2.05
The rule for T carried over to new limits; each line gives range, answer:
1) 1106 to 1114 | 2.64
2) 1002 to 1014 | 2.25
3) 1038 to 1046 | 1.54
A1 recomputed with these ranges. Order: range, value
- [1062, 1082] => 2.47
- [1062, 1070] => 2.29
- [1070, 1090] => 2.6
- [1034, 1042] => 1.82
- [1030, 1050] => 1.72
